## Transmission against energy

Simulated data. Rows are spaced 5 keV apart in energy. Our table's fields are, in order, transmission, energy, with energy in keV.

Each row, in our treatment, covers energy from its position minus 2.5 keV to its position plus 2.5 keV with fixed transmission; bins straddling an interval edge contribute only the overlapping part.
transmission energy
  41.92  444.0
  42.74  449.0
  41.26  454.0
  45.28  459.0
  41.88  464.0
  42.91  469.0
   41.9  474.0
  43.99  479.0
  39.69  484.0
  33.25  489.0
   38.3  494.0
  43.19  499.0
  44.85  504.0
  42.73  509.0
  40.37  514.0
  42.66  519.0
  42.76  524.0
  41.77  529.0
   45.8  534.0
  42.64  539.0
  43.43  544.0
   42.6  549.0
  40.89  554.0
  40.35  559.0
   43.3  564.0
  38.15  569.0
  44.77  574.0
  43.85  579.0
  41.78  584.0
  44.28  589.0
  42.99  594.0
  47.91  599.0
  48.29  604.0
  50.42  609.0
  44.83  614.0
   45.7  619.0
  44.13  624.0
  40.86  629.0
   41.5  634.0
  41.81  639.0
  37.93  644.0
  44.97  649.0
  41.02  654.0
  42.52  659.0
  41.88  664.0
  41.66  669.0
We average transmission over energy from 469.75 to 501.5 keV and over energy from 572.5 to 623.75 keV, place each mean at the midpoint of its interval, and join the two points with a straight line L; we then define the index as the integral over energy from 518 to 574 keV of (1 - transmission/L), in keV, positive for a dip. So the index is 0.9 keV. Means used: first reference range 40.2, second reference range 45.4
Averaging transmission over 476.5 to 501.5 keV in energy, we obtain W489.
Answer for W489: 39.7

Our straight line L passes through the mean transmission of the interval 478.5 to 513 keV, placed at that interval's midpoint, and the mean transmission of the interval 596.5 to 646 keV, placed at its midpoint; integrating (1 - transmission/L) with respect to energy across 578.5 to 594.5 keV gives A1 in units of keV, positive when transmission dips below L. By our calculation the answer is 0.07 keV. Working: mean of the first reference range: 40.7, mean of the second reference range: 44.4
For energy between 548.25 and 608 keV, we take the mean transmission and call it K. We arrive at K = 43.5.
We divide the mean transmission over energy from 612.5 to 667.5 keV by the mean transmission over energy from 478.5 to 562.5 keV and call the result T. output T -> 1.02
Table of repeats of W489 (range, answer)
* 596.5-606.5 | 48.1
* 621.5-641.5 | 42.1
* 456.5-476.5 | 43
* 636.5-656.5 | 41.4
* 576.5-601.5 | 44.2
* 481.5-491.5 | 36.5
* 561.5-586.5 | 42.4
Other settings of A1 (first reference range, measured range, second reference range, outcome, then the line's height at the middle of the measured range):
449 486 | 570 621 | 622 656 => -4.08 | 41.9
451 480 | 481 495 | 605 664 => 1.85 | 42.9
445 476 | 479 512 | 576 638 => 1.92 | 43.1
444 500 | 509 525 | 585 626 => 0.33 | 42.9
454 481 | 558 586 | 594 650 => 1.12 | 43.9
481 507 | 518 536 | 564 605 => -0.80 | 41.4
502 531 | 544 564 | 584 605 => 0.91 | 43.8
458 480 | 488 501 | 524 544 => 1.35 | 43.1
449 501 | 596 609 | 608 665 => -1.75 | 42.6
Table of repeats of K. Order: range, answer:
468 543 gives 41.8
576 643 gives 44.3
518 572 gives 42.2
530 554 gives 43.2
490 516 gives 41.4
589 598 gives 44.2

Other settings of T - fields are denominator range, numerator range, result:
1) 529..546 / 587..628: 1.05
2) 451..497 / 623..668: 1.02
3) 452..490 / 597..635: 1.10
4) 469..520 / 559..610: 1.07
